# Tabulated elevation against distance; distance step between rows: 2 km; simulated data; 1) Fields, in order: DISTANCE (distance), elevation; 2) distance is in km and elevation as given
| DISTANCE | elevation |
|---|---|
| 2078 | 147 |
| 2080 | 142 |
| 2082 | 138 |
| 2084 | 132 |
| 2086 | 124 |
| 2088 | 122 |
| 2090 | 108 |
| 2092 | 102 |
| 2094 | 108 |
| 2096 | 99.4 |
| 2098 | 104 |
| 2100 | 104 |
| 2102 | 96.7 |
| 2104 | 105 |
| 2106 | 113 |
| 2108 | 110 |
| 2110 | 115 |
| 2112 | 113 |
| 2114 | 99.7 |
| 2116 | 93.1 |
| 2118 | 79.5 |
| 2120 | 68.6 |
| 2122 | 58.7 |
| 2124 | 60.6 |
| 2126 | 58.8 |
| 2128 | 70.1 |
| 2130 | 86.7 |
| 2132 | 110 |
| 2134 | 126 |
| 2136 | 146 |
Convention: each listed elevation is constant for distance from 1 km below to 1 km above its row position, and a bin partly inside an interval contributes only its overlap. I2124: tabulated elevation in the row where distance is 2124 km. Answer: 60.6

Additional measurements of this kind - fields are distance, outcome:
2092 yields 102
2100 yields 104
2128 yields 70.1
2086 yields 124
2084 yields 132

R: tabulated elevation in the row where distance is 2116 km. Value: 93.1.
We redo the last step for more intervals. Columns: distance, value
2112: 113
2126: 58.8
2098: 104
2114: 99.7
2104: 105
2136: 146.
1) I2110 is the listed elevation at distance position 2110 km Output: 115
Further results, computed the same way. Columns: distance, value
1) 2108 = 110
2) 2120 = 68.6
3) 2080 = 142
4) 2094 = 108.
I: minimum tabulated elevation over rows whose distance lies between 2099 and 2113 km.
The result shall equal 96.7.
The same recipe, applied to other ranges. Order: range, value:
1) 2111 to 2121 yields 68.6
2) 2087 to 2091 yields 108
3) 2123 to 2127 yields 58.8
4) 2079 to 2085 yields 132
